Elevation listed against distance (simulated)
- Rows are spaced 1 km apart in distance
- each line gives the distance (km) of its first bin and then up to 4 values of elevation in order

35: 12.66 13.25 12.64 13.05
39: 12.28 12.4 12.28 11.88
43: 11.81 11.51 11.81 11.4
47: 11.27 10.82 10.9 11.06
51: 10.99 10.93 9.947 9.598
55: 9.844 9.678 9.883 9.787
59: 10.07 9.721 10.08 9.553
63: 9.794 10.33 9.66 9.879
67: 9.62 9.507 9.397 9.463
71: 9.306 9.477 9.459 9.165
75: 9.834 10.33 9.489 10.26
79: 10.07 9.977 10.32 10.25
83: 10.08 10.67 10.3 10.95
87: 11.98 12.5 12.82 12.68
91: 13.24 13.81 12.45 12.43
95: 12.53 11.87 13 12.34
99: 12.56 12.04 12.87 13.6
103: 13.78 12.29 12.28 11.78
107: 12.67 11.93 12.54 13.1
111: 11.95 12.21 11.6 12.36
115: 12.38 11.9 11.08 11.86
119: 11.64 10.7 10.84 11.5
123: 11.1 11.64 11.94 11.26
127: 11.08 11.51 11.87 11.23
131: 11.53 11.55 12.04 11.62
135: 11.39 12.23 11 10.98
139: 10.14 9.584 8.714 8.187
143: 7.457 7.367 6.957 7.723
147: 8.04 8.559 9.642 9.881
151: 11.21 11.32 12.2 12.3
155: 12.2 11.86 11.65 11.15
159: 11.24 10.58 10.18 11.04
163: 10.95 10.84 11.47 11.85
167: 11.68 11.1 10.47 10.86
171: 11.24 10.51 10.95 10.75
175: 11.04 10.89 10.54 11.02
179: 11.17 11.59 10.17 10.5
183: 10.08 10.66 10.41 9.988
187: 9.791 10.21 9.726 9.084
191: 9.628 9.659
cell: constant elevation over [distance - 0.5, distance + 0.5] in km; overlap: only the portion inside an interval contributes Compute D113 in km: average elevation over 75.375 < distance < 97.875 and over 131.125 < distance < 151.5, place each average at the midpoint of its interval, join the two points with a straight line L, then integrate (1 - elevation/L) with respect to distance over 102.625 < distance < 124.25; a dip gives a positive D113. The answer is -2.7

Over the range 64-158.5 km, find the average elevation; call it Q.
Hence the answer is 11.1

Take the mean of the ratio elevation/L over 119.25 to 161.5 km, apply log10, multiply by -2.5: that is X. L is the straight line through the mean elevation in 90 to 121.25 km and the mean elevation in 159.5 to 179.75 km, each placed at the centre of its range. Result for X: 0.096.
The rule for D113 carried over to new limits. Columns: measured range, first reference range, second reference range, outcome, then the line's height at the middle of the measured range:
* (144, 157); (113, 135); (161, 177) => 1.29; 11.2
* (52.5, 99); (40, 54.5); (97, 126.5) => 3.95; 11.6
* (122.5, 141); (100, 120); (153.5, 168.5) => 0.97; 11.9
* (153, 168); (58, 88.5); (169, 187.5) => -1.15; 10.6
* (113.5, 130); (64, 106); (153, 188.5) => -0.66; 11.1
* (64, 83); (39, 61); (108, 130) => 2.34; 11.1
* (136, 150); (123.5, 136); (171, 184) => 2.97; 11.4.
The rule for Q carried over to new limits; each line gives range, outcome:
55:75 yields 9.68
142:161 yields 10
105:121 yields 12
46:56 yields 10.6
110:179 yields 10.9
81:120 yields 12.1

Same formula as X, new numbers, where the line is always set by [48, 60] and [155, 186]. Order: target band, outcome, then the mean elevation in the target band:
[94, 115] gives -0.18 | 12.5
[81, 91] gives -0.10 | 11.4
